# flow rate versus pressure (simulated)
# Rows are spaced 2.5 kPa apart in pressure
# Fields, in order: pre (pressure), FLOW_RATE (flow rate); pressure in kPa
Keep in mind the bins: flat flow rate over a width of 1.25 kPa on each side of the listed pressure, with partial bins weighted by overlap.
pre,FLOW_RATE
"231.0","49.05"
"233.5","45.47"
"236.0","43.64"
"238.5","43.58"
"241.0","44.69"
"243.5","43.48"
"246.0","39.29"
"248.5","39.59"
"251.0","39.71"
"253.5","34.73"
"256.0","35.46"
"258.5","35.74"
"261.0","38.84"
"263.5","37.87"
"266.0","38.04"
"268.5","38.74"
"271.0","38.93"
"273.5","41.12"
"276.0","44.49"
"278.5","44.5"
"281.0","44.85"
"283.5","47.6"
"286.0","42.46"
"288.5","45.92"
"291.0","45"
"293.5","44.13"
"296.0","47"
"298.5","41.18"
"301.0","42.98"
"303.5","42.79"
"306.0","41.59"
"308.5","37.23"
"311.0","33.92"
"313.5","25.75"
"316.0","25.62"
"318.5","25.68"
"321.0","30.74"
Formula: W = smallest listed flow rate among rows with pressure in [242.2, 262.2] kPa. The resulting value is 34.73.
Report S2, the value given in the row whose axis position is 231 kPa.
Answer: 49.05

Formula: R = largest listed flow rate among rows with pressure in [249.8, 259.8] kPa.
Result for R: 39.71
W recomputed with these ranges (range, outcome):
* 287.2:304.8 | 41.18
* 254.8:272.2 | 35.46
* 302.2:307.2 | 41.59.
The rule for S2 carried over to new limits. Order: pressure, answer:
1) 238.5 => 43.58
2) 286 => 42.46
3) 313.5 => 25.75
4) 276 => 44.49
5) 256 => 35.46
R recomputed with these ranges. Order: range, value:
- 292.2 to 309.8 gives 47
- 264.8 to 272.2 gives 38.93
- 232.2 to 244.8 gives 45.47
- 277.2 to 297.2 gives 47.6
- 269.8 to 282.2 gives 44.85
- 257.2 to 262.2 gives 38.84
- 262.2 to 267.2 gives 38.04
